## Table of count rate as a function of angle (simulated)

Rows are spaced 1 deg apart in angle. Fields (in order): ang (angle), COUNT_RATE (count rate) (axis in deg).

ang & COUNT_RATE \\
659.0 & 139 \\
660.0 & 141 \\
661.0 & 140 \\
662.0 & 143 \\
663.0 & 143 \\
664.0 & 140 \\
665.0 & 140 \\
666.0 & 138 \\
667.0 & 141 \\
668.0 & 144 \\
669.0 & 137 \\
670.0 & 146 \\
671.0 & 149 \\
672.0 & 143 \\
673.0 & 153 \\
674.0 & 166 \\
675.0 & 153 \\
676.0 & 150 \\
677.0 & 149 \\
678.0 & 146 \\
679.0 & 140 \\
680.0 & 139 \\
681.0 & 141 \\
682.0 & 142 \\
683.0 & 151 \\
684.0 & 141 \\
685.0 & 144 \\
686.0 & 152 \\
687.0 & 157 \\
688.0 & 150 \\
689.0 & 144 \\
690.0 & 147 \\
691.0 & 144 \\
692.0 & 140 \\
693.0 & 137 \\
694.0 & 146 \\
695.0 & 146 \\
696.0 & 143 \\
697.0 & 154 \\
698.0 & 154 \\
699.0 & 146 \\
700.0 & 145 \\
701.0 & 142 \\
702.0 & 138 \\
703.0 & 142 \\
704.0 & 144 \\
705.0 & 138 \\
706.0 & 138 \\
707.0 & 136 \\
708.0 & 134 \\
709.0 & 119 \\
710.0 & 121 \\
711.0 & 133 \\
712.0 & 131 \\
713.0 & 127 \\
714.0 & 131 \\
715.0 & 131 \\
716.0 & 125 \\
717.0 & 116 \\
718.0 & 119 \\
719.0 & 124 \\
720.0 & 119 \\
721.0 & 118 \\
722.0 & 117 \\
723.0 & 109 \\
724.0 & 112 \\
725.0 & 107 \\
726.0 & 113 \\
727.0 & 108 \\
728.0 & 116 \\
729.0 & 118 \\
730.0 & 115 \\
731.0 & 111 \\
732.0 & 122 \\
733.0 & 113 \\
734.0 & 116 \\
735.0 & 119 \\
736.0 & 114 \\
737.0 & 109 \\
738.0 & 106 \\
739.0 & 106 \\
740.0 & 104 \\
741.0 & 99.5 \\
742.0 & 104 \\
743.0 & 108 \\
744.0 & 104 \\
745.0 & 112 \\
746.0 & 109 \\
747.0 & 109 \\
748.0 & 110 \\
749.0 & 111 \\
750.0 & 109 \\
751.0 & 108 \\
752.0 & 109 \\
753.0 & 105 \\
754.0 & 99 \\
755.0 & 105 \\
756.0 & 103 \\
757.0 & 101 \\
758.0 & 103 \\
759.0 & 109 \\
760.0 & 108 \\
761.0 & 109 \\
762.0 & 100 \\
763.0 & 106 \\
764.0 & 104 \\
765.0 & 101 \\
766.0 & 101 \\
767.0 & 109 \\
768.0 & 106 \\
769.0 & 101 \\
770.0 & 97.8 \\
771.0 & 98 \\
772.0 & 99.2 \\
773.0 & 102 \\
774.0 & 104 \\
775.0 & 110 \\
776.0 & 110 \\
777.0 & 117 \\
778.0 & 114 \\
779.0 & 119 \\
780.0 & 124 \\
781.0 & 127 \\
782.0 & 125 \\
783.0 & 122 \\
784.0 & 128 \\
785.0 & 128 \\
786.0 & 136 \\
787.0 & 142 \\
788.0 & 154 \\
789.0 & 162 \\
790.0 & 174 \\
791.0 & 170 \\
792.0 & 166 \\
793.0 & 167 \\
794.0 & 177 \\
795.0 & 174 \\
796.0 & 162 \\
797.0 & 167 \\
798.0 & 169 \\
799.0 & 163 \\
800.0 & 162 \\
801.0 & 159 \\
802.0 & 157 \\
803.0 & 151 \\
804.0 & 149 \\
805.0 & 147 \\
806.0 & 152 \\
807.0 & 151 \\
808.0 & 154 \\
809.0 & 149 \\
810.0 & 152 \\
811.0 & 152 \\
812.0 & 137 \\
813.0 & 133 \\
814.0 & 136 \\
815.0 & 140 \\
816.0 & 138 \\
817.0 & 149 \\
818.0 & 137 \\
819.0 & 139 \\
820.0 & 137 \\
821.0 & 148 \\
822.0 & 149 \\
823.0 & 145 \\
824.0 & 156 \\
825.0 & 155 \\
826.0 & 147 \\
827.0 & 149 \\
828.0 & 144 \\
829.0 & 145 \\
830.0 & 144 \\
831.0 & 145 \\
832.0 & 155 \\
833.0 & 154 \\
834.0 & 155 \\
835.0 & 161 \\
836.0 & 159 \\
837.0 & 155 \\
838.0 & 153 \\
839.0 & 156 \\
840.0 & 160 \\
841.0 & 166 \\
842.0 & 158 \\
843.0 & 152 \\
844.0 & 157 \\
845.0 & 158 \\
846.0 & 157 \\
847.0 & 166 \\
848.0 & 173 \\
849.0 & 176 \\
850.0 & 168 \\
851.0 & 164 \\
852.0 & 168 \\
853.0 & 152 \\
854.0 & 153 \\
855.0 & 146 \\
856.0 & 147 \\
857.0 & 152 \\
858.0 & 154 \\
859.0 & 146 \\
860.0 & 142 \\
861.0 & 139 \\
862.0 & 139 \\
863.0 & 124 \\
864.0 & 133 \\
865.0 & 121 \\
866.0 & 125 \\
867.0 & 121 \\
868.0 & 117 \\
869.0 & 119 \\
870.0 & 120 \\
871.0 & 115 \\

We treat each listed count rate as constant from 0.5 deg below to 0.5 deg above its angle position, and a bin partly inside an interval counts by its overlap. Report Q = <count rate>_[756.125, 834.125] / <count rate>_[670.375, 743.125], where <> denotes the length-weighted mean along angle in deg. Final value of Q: 1.0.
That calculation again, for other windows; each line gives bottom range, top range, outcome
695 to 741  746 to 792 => 0.93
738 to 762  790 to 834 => 1.43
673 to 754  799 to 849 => 1.19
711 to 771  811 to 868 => 1.34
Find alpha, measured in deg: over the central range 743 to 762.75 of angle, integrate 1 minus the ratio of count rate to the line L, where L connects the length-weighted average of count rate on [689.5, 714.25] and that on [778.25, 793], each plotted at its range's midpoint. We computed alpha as 4.8 deg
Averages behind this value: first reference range 139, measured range 107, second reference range 142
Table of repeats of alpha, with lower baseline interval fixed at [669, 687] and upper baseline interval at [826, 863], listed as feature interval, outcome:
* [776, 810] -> 0.8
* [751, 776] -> 7.8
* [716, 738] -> 5.1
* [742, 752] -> 2.8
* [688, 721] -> 2.8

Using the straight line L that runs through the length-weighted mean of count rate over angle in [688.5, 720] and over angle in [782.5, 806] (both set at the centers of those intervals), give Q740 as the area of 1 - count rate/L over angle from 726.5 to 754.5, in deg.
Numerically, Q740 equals 6.7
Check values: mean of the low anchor 136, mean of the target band 110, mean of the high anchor 156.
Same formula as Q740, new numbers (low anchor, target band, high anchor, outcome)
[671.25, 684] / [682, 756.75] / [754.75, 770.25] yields 1.2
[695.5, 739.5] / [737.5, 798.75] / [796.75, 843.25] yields 8.0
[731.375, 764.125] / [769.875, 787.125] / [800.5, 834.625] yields 1.2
